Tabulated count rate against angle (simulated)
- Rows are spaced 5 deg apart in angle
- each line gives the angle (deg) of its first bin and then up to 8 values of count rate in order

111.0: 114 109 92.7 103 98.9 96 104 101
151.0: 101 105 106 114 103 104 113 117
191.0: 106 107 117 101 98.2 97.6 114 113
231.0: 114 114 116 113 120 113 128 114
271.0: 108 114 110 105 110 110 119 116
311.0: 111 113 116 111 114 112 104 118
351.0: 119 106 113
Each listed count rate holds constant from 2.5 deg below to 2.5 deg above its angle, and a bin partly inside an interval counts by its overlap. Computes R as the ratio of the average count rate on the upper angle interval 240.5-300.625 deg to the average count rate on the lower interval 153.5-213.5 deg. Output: 1.06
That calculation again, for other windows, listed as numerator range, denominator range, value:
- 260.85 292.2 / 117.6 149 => 1.12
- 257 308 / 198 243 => 1.04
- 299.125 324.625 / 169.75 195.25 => 1.05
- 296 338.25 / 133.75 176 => 1.10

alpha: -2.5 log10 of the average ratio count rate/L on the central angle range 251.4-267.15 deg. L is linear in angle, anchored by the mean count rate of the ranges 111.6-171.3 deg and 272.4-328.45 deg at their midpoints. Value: -0.086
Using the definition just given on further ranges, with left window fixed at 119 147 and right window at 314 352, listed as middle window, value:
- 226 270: -0.09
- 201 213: 0.01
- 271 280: -0.02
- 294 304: -0.04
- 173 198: -0.07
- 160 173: -0.07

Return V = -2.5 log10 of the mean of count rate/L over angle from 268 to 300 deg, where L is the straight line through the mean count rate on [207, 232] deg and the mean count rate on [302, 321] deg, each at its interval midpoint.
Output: 0.018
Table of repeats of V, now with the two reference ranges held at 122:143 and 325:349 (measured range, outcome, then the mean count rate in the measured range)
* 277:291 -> 0.00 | 109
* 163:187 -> -0.07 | 110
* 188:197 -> -0.04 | 107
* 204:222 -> 0.03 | 102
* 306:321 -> -0.03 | 113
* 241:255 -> -0.09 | 116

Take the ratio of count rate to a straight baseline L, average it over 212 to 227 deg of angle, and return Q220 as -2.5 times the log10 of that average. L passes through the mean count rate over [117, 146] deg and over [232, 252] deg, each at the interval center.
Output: 0.05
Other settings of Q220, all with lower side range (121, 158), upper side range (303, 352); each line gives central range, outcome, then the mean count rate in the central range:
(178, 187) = -0.10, 114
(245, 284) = -0.06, 115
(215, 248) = -0.05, 112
